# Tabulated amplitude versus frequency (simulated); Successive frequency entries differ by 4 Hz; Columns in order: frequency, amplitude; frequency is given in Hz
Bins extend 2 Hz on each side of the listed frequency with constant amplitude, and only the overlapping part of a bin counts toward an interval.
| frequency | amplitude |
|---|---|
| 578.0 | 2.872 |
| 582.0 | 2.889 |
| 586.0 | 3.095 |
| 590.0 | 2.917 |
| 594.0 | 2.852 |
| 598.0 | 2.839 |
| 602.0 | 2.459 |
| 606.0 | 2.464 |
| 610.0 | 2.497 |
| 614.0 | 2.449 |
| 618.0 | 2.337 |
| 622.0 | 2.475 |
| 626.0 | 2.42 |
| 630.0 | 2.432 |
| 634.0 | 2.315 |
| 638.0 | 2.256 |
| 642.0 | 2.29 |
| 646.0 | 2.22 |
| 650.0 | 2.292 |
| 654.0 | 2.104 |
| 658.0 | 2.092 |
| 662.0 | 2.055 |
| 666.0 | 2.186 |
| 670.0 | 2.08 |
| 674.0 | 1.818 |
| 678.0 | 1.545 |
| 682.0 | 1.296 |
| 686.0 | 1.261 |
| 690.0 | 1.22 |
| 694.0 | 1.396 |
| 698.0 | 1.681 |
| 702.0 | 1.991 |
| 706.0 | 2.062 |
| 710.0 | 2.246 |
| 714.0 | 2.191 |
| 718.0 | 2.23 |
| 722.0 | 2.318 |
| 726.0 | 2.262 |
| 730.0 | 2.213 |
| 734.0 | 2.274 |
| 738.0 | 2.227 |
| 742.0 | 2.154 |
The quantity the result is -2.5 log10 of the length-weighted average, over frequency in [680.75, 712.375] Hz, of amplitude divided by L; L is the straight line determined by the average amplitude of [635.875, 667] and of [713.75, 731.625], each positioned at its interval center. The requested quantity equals 0.32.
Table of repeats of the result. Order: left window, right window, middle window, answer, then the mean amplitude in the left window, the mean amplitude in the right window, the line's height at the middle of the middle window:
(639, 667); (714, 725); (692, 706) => 0.27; 2.18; 2.26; 2.23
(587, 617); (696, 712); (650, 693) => 0.24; 2.64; 2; 2.2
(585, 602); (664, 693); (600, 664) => -0.02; 2.86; 1.62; 2.3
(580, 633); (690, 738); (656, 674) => 0.12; 2.62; 2.05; 2.31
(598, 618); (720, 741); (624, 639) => 0.04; 2.49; 2.25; 2.45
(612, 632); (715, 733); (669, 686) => 0.40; 2.42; 2.25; 2.33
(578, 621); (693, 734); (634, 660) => 0.10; 2.68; 2.09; 2.43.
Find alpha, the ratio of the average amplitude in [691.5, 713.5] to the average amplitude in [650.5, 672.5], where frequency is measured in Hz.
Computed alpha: 0.89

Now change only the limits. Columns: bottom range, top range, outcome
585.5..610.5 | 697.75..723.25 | 0.78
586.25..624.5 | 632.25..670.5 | 0.84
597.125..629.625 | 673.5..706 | 0.62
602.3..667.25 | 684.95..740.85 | 0.86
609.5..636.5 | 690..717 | 0.78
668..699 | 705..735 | 1.45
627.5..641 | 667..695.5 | 0.66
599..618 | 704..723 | 0.89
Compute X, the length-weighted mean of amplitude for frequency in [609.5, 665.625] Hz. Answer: 2.29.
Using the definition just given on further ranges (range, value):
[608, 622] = 2.43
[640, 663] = 2.18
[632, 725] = 1.97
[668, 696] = 1.52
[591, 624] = 2.56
